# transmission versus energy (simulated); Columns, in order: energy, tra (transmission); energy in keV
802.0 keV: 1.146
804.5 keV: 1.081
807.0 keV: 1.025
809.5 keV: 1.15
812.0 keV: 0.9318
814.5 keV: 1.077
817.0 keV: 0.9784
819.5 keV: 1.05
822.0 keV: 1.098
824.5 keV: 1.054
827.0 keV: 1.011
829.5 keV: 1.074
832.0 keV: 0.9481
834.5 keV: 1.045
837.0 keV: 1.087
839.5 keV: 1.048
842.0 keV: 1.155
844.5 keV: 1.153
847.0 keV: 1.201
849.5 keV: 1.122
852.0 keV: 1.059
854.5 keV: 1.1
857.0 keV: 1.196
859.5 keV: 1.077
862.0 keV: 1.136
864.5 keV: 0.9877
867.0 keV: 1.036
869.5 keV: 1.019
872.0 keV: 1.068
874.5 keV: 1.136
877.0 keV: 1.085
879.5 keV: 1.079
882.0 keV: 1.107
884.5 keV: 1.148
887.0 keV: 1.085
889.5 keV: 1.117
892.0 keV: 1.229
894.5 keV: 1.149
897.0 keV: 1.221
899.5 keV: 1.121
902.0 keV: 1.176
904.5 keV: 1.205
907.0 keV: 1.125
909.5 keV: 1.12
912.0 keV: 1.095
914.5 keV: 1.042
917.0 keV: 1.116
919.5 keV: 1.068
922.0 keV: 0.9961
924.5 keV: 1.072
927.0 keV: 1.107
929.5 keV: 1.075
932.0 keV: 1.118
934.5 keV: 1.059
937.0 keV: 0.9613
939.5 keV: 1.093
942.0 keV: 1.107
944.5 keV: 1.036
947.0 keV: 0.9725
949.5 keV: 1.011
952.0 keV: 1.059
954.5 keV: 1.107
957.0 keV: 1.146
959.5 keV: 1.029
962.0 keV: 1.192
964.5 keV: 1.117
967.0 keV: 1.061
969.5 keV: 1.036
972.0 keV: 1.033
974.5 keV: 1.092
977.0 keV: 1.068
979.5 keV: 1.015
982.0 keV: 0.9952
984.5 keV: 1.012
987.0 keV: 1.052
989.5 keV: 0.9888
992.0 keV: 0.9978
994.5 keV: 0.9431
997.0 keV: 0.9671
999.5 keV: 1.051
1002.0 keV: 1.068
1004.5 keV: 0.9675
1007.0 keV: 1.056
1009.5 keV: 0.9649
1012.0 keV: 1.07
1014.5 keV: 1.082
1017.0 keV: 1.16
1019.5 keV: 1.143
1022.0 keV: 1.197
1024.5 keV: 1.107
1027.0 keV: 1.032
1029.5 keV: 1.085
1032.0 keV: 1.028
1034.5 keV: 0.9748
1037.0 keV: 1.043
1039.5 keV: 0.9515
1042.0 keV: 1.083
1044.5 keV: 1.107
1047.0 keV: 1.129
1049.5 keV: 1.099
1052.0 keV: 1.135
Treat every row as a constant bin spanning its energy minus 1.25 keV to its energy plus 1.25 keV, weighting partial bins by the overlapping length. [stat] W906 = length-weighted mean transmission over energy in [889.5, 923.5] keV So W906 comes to 1.13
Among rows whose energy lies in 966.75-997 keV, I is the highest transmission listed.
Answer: 1.092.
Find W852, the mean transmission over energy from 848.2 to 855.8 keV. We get 1.1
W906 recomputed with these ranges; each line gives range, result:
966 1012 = 1.02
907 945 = 1.07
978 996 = 1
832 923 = 1.11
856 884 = 1.08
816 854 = 1.07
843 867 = 1.11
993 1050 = 1.06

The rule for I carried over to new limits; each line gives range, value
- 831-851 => 1.201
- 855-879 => 1.196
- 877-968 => 1.229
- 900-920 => 1.205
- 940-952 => 1.107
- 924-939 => 1.118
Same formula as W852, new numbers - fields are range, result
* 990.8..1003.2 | 1.01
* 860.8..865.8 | 1.06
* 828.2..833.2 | 1.01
